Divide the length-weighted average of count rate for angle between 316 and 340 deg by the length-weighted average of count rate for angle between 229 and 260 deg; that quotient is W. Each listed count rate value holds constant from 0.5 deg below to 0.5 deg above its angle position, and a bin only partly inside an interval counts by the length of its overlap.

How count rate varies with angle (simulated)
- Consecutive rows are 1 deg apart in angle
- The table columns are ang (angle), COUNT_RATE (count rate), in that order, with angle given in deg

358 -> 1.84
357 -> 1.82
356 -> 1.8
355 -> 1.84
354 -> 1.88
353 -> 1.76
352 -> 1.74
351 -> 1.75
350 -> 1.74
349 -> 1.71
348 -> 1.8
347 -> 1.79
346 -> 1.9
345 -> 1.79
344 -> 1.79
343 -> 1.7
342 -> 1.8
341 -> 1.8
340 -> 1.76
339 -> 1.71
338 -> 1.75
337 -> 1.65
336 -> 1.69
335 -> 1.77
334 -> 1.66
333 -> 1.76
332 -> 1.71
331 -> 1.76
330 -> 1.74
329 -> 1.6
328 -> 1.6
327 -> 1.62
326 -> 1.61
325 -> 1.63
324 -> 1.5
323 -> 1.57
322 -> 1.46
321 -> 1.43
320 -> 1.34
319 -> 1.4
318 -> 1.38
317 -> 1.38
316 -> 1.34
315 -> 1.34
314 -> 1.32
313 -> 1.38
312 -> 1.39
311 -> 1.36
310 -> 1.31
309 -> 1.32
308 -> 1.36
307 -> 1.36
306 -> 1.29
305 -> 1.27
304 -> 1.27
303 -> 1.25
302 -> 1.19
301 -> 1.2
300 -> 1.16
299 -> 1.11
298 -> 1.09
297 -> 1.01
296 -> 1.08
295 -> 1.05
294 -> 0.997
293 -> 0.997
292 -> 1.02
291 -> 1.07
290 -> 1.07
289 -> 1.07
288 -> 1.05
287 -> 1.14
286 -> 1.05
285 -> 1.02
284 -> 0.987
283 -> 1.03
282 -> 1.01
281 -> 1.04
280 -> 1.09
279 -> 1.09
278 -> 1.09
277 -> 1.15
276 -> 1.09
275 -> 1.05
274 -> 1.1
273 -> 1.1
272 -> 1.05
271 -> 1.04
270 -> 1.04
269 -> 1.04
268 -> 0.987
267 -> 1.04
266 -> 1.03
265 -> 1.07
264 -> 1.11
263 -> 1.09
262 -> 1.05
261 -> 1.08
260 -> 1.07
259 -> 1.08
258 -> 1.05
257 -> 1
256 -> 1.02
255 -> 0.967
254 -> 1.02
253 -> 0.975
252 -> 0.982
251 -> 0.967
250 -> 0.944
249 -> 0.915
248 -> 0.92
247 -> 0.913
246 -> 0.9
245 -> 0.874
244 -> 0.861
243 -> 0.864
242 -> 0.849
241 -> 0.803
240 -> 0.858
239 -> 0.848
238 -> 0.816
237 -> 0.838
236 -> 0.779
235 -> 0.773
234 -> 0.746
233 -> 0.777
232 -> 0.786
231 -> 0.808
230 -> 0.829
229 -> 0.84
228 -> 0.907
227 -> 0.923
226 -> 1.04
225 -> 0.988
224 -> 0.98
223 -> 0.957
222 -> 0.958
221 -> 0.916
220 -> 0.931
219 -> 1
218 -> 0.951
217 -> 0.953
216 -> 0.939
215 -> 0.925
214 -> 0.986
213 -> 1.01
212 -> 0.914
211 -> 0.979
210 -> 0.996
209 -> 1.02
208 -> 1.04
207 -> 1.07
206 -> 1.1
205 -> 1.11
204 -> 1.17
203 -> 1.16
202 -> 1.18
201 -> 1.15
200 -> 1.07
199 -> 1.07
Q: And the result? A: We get 1.78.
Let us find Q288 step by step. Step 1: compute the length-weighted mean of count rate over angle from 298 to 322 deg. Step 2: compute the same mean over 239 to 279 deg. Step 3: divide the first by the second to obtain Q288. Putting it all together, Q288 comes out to 1.31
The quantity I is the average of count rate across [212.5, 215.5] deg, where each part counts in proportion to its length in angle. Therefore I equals 0.974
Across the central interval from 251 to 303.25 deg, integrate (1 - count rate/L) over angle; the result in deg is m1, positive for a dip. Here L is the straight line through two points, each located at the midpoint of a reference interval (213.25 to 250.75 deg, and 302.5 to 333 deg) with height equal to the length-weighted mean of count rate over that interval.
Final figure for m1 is 5.22 deg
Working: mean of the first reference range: 0.89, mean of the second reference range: 1.45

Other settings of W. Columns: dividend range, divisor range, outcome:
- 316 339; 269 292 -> 1.49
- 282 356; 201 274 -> 1.49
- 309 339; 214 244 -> 1.73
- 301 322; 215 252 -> 1.50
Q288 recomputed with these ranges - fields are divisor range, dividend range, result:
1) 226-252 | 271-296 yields 1.23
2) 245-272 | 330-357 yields 1.75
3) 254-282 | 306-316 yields 1.27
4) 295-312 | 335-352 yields 1.43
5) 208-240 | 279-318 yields 1.29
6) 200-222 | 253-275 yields 1.02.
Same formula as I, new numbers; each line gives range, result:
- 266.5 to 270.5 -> 1.03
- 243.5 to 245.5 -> 0.867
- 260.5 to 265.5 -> 1.08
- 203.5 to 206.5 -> 1.13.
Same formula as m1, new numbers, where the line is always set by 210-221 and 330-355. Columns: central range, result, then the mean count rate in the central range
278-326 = 9.2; 1.22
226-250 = 5.4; 0.851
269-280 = 2.1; 1.08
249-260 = 1.9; 1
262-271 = 1.6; 1.05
